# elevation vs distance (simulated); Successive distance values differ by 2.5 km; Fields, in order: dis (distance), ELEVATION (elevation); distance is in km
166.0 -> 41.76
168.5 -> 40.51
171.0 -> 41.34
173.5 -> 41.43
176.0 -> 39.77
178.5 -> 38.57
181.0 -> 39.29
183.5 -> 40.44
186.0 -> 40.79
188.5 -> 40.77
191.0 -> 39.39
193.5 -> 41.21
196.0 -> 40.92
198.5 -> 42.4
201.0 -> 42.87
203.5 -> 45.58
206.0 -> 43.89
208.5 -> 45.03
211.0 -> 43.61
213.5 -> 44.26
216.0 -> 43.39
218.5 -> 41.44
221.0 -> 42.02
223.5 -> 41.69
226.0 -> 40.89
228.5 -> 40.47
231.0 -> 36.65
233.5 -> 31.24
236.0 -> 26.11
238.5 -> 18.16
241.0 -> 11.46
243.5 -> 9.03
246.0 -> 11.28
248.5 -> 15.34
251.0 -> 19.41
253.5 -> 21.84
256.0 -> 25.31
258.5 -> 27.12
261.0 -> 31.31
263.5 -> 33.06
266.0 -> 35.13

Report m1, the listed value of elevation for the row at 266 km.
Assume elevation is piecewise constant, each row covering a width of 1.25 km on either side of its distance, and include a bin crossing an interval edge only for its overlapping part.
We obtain 35.13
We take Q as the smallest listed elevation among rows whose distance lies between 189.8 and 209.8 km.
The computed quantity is 39.39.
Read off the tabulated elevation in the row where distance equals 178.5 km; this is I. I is 38.57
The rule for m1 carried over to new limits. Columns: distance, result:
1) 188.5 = 40.77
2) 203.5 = 45.58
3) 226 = 40.89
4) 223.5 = 41.69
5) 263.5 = 33.06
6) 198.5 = 42.4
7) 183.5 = 40.44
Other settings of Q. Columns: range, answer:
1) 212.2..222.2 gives 41.44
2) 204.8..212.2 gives 43.61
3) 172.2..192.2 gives 38.57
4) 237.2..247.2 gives 9.03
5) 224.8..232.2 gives 36.65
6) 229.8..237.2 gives 26.11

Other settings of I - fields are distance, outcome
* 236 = 26.11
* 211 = 43.61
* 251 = 19.41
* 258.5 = 27.12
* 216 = 43.39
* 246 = 11.28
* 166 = 41.76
